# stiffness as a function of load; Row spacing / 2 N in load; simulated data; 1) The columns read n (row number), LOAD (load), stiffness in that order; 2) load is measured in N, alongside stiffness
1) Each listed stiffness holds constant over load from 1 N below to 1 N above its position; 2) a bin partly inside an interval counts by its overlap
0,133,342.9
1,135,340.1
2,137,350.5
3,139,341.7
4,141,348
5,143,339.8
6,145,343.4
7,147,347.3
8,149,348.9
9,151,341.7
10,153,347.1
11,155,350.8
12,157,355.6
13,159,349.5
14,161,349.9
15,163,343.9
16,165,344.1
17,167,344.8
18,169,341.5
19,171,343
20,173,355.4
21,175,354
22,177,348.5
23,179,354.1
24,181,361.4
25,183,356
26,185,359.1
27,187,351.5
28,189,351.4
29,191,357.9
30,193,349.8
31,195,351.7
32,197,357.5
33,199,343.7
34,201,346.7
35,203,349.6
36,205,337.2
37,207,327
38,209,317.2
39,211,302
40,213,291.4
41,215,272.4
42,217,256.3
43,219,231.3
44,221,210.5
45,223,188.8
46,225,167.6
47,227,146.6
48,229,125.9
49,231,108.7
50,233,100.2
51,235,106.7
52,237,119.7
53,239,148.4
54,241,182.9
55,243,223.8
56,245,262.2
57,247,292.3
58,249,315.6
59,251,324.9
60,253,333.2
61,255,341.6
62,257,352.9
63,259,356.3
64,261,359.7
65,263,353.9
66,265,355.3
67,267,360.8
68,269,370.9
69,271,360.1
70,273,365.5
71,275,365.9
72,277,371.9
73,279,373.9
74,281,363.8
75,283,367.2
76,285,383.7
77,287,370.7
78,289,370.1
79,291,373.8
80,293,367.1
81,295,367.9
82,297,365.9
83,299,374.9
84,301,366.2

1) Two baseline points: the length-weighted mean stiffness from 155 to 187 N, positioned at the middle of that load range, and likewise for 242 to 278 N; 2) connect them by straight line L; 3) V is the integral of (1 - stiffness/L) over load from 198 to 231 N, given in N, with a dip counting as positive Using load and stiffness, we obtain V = 8.2 N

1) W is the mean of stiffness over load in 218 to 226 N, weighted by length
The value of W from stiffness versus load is 200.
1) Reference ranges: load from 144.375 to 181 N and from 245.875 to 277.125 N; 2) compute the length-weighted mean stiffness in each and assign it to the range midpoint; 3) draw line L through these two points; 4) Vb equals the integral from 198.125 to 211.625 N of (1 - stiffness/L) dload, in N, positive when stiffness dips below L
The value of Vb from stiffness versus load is 0.6 N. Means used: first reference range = 348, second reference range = 348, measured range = 333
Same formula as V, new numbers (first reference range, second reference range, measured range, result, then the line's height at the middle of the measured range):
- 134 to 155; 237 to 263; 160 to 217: -3.4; 321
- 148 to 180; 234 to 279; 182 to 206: -1.3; 334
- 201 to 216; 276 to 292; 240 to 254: 2.8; 345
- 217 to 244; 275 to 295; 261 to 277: -2.8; 310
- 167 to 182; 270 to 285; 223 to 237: 8.9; 360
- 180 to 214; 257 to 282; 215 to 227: 4.7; 349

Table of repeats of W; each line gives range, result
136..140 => 346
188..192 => 355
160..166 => 346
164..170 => 343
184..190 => 354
